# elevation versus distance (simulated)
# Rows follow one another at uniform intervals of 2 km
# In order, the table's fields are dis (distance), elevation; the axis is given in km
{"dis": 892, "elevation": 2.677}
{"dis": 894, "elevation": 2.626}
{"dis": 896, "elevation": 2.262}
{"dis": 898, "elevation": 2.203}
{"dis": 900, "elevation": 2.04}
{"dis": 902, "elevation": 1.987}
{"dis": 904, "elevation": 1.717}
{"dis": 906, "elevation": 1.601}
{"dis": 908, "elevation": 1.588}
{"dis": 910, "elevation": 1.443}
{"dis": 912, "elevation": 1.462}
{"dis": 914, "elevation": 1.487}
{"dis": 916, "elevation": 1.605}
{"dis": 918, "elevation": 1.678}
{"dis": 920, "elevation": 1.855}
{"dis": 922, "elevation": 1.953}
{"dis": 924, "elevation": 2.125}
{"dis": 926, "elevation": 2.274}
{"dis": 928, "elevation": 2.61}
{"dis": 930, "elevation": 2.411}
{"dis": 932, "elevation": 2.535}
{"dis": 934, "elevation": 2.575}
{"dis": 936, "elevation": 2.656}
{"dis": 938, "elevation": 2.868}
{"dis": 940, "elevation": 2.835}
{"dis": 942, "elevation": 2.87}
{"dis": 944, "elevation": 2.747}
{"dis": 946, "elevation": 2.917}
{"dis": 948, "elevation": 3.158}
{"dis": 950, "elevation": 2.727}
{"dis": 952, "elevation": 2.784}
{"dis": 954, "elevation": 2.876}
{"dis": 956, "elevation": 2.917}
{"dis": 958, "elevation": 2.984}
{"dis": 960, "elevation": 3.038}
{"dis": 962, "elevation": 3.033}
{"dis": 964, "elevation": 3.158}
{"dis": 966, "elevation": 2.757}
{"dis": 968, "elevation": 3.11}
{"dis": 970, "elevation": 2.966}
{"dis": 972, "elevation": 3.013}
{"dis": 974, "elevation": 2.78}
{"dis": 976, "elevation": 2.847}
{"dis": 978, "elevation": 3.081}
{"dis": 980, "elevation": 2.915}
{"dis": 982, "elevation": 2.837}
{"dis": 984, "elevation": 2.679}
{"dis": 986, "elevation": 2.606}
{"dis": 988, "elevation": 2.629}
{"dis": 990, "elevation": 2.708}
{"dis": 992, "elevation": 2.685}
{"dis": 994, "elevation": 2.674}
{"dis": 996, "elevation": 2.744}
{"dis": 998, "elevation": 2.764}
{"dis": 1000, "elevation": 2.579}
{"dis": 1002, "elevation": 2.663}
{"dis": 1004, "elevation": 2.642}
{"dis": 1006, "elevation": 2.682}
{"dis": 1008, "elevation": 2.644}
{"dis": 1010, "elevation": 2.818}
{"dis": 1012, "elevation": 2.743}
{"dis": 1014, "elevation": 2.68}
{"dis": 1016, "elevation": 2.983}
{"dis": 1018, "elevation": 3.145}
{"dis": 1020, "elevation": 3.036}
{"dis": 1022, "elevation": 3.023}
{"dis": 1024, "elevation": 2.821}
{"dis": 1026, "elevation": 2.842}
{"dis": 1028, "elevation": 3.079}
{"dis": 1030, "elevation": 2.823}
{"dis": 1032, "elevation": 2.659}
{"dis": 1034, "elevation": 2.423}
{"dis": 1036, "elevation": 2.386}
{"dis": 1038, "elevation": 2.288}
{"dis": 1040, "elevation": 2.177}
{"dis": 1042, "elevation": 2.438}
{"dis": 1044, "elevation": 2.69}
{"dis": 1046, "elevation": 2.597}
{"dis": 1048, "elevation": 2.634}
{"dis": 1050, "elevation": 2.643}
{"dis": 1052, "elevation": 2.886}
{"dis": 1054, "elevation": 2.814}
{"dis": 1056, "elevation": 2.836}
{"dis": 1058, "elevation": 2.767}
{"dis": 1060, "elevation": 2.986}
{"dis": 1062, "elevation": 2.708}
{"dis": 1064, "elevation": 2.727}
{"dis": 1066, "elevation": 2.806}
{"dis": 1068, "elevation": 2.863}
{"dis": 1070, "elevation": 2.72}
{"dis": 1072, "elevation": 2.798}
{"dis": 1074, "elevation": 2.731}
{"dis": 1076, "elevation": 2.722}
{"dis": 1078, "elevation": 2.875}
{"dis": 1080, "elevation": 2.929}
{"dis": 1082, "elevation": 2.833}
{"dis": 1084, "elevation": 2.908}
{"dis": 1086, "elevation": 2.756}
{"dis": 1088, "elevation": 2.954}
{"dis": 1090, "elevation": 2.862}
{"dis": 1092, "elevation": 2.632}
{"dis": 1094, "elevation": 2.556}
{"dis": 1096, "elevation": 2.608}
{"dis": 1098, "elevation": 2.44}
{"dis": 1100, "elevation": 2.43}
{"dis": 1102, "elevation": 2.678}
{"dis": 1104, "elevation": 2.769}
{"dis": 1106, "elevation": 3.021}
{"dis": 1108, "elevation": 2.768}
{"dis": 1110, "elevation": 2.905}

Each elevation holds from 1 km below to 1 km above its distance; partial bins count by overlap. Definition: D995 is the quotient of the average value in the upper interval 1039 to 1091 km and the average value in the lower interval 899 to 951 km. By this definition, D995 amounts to 1.24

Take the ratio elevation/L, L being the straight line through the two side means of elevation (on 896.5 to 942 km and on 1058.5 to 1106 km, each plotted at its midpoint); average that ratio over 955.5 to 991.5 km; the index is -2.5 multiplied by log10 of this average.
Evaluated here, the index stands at -0.24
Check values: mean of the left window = 2.09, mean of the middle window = 2.89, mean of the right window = 2.76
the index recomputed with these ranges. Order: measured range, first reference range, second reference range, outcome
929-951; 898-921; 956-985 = -0.186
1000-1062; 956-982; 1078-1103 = 0.045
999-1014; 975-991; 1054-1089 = 0.045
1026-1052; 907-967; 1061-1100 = 0.031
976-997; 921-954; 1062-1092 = -0.025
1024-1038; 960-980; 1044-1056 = 0.041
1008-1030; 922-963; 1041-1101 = -0.064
